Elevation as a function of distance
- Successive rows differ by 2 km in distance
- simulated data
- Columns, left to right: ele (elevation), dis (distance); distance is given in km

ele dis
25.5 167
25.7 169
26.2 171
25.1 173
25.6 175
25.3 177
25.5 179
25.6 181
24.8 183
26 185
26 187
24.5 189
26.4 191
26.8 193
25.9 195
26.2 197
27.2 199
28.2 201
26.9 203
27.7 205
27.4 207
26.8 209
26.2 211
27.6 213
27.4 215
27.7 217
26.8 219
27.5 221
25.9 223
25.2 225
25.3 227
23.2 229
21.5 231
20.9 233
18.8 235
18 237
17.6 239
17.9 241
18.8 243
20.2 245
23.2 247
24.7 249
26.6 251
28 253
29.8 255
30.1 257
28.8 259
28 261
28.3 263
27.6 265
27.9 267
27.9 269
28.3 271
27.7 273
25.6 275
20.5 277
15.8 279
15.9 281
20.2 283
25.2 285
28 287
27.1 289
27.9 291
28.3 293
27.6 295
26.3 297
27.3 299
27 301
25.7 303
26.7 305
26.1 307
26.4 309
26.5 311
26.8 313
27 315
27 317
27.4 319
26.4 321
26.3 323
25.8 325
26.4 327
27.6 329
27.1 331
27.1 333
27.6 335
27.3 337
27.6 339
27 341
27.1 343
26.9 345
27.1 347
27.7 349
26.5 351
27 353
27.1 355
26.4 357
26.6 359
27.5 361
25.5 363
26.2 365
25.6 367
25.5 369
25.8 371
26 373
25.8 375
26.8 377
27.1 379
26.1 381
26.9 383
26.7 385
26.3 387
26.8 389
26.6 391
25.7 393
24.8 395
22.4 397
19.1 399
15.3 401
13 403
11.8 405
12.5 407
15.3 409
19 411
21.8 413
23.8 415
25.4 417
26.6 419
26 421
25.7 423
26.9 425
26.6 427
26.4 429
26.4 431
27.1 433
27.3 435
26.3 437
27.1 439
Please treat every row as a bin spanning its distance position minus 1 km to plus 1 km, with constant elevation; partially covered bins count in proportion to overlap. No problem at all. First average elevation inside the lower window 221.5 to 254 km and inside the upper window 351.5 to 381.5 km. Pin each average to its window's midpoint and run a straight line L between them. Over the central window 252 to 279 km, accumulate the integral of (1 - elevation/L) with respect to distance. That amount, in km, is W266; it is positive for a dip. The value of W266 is -4.6 km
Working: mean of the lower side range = 22.3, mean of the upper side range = 26.3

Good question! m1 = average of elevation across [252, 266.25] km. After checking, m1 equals 28.6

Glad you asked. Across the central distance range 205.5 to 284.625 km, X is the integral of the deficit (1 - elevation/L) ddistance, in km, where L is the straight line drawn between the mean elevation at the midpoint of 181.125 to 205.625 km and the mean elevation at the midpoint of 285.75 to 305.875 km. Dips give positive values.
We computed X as 6.57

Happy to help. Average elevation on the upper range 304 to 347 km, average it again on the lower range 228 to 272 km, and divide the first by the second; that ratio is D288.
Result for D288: 1.10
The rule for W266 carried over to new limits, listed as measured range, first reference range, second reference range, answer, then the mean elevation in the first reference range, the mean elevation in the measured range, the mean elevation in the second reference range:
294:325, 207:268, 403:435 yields -3.5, 24.9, 26.7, 22.6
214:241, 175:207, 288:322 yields 3.2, 26.2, 23.3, 26.9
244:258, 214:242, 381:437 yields -1.8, 23.1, 26.1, 23.2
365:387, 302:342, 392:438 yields -1.8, 26.8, 26.2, 22.4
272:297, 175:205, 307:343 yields 2.3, 26.1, 24.2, 26.9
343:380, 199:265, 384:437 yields -4.7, 25.1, 26.5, 23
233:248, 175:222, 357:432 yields 3.8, 26.5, 19.3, 23.9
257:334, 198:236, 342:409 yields -3.6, 25.7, 26.2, 24.4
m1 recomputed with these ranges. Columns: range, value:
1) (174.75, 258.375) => 25.1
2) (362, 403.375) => 24.6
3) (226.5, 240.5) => 20.5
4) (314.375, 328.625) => 26.6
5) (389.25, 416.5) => 19.6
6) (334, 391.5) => 26.7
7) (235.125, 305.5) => 24.9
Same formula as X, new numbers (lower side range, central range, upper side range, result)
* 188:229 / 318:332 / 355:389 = -0.16 km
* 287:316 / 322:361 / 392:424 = -3.92 km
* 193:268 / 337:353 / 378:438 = -2.03 km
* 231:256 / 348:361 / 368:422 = -2.44 km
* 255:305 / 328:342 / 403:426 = -1.96 km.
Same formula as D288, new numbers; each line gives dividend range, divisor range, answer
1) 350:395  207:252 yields 1.12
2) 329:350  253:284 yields 1.07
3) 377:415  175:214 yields 0.82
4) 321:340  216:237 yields 1.12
